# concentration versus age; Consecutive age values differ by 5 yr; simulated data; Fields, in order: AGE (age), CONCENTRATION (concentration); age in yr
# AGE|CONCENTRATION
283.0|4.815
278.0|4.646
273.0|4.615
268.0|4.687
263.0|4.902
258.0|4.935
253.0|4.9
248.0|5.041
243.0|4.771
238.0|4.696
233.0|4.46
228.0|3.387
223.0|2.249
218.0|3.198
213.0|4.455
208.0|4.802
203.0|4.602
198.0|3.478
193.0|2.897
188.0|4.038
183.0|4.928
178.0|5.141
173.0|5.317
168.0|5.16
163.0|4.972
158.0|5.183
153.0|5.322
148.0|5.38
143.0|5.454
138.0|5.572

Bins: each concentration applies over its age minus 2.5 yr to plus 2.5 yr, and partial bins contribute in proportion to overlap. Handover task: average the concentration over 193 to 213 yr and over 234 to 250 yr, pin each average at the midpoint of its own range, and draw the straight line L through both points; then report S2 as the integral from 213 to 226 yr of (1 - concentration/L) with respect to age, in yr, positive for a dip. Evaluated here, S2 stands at 3.9 yr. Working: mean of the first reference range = 4.14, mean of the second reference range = 4.79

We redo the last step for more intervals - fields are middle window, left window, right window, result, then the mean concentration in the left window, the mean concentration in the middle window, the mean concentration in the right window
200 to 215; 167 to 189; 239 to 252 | 1.0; 4.96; 4.59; 4.88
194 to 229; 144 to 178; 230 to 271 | 8.9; 5.23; 3.72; 4.78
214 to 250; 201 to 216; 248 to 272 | 5.6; 4.57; 3.98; 4.86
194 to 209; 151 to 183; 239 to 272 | 2.8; 5.16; 4.1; 4.85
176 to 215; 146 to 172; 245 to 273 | 6.2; 5.21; 4.28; 4.87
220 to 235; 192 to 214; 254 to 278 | 3.6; 4.1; 3.32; 4.78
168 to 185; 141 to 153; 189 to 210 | -2.1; 5.4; 5.14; 3.93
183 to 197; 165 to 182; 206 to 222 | 2.9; 5.17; 3.73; 3.95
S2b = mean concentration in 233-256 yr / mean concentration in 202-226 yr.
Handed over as 1.3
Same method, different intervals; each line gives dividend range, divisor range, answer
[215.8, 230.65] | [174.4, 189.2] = 0.61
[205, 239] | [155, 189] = 0.77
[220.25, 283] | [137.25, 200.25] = 0.92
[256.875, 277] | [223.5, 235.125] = 1.32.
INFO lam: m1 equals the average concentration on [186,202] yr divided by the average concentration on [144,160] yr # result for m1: 0.67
